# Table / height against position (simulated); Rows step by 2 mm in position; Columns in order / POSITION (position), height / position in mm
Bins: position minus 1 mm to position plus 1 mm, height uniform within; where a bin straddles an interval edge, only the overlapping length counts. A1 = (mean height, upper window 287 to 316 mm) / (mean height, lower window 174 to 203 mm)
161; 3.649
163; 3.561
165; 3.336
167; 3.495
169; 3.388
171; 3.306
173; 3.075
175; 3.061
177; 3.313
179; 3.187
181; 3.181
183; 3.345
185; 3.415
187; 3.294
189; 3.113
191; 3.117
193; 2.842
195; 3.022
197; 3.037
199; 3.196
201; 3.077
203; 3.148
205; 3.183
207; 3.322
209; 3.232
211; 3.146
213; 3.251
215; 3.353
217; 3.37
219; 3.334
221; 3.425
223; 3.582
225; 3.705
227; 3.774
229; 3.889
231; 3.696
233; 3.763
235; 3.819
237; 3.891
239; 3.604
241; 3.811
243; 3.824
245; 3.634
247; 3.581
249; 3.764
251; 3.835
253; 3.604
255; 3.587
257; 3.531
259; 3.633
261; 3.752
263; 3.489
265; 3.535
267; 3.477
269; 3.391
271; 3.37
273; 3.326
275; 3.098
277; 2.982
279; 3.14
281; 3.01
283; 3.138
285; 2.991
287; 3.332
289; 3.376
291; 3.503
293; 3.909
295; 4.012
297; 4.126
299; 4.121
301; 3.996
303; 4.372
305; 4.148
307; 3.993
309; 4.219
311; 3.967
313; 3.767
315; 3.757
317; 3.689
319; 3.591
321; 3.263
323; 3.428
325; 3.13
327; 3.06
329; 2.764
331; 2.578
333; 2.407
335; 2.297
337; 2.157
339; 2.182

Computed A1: 1.2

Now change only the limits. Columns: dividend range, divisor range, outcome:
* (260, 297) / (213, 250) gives 0.93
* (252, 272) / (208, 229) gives 1.03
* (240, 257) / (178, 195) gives 1.16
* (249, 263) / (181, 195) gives 1.15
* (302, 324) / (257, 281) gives 1.14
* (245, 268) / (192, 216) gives 1.15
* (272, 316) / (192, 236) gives 1.08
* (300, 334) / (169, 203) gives 1.12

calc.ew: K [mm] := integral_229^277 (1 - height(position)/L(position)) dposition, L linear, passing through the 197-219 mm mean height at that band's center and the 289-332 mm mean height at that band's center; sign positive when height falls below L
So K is -2.6 mm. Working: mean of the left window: 3.22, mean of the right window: 3.68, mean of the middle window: 3.6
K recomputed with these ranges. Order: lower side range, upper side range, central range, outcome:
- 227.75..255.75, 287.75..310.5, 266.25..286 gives 3.51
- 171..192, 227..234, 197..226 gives 2.15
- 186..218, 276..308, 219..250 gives -3.42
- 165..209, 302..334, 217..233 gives -1.61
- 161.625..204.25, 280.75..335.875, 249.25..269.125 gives -1.20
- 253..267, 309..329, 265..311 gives -0.66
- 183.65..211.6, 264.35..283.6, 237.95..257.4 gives -2.84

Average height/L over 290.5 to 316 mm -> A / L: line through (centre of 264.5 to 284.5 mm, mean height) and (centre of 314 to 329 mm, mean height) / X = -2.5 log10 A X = -0.20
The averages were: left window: 3.23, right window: 3.37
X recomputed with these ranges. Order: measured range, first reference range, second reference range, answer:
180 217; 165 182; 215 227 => 0.064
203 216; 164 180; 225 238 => 0.115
